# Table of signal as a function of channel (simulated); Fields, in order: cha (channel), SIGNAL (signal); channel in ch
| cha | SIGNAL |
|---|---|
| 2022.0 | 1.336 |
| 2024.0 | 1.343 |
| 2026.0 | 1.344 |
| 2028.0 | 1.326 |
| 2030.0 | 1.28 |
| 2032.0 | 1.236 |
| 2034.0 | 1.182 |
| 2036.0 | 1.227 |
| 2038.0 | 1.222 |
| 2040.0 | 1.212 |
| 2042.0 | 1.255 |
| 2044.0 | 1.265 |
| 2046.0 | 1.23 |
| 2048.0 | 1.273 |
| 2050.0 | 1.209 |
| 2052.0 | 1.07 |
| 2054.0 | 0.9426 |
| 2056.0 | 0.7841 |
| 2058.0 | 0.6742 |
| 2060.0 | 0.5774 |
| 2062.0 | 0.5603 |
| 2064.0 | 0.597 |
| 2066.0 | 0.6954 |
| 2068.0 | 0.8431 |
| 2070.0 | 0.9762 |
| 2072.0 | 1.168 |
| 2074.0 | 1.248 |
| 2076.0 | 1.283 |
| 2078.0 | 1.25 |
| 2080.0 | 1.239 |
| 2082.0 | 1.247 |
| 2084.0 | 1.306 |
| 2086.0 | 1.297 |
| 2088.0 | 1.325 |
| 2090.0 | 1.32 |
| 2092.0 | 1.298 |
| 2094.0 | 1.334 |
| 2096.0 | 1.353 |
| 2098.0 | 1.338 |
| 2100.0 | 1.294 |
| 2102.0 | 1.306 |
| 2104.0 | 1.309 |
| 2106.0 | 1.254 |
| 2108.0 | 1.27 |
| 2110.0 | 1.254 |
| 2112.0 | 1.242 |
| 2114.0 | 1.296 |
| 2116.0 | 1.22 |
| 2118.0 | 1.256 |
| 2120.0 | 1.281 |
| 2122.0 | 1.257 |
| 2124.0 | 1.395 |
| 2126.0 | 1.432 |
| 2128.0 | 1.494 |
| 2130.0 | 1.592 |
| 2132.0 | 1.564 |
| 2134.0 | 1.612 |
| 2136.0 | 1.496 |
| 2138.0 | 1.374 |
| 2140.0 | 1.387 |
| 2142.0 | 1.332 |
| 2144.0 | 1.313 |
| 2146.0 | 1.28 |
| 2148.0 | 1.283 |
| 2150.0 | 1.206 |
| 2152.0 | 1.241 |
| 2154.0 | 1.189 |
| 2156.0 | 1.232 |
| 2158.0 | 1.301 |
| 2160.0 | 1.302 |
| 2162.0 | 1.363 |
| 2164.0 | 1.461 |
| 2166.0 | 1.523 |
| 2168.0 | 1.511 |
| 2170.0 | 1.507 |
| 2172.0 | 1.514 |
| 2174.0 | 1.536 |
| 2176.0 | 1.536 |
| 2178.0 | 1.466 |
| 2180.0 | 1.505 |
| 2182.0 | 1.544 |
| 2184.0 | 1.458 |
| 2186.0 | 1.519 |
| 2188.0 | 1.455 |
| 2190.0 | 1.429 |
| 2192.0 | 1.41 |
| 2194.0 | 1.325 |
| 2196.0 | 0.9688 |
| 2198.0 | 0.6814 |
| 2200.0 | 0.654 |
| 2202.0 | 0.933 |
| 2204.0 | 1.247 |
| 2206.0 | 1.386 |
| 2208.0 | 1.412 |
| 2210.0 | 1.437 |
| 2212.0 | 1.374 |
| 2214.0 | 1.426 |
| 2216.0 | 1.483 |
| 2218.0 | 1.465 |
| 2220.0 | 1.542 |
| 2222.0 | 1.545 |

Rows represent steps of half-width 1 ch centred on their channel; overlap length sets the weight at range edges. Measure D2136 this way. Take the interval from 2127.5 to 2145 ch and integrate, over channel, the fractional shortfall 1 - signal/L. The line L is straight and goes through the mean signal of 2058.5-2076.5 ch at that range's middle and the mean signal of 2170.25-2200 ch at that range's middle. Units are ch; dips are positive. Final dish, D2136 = -4.68 ch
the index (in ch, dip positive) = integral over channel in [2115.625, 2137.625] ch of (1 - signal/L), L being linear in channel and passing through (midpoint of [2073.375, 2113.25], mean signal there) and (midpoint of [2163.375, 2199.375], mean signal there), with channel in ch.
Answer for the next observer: -1.5 ch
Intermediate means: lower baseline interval 1.29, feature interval 1.42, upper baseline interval 1.4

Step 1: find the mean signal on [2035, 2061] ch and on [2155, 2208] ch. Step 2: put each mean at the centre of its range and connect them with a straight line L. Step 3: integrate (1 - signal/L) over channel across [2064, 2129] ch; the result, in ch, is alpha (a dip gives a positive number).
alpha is -4.0 ch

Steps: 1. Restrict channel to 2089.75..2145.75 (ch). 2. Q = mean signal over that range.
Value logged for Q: 1.35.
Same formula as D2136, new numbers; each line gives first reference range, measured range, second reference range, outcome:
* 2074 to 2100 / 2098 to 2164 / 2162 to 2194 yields 2.5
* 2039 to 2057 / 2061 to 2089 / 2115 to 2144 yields 3.6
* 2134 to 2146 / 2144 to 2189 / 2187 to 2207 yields -4.7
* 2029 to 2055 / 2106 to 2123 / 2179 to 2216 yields -0.2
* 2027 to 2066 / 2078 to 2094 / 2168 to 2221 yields -2.2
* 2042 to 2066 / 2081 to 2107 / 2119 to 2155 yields -3.7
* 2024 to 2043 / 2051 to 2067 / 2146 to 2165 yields 6.7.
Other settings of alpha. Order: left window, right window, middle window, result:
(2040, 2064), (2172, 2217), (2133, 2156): -2.4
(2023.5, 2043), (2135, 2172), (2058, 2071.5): 5.9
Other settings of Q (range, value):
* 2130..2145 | 1.45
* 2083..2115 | 1.3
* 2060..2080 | 0.953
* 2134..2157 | 1.32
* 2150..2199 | 1.37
